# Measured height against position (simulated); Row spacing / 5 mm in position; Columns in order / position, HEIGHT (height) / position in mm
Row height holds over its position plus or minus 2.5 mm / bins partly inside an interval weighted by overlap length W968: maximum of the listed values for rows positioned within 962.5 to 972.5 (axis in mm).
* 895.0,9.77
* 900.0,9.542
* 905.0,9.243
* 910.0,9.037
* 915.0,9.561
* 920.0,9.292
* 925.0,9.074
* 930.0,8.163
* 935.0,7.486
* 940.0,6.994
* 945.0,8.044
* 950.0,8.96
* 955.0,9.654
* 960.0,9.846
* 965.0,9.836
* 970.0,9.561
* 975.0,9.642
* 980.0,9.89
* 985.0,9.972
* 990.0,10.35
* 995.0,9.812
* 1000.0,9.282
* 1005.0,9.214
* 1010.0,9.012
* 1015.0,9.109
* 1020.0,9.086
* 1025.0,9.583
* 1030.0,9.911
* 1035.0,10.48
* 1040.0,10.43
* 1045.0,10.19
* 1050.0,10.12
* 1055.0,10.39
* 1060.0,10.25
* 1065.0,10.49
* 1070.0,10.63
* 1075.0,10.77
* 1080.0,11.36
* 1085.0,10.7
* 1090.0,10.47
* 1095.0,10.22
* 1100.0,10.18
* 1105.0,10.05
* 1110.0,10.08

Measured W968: 9.836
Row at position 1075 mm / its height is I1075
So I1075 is 10.77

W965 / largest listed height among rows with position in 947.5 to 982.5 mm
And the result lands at 9.89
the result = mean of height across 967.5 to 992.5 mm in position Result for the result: 9.88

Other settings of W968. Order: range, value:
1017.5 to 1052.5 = 10.48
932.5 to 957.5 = 9.654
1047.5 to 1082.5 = 11.36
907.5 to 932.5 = 9.561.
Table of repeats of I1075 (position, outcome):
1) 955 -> 9.654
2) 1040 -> 10.43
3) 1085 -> 10.7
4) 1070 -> 10.63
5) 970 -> 9.561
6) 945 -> 8.044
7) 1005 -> 9.214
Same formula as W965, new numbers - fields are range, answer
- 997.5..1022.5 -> 9.282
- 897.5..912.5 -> 9.542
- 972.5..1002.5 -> 10.35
